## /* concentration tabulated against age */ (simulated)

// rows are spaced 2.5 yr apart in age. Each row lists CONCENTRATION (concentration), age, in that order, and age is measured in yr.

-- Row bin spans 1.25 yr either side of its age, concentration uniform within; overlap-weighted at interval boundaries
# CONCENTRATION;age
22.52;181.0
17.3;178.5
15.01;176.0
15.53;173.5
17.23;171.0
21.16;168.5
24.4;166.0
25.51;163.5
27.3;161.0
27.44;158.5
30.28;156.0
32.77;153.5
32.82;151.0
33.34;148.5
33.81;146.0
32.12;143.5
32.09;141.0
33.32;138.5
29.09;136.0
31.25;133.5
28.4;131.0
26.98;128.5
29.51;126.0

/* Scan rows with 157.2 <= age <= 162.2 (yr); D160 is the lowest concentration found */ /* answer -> 27.3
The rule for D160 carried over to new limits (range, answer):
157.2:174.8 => 15.53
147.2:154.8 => 32.77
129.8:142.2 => 28.4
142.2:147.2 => 32.12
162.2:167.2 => 24.4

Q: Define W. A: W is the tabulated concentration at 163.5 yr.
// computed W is 25.51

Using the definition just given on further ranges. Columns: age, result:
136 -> 29.09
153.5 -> 32.77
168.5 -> 21.16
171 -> 17.23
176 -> 15.01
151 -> 32.82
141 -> 32.09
